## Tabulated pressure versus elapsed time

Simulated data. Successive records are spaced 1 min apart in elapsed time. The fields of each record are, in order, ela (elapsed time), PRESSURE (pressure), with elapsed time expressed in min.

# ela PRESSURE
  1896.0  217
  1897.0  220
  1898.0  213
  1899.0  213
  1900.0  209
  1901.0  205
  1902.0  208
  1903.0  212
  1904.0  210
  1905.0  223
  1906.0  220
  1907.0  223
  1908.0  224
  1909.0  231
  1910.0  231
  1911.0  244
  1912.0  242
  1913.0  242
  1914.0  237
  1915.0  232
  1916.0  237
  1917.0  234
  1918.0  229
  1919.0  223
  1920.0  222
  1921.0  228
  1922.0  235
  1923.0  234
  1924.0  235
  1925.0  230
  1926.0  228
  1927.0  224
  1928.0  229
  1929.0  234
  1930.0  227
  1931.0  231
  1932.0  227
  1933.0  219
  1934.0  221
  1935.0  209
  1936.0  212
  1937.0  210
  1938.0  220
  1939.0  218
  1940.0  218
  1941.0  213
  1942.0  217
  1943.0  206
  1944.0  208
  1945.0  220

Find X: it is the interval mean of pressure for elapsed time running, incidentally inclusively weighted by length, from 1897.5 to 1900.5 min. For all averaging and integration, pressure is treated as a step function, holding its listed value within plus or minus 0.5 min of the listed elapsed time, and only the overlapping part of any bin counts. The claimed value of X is 212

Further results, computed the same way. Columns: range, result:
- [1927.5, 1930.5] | 230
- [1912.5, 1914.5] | 240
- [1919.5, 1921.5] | 225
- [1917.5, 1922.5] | 227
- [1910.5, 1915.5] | 239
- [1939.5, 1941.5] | 216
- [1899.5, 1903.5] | 208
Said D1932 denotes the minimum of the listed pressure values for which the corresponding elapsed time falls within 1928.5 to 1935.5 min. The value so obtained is 209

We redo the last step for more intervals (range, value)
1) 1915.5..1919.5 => 223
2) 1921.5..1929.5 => 224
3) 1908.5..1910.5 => 231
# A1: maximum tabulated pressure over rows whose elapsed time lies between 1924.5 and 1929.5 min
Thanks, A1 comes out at 234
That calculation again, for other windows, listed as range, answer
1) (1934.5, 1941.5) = 220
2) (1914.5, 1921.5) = 237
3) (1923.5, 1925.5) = 235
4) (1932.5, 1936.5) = 221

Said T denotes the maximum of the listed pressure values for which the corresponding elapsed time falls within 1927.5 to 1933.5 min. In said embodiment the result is 234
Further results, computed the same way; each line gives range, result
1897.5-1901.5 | 213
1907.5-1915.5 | 244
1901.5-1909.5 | 231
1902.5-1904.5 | 212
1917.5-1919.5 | 229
